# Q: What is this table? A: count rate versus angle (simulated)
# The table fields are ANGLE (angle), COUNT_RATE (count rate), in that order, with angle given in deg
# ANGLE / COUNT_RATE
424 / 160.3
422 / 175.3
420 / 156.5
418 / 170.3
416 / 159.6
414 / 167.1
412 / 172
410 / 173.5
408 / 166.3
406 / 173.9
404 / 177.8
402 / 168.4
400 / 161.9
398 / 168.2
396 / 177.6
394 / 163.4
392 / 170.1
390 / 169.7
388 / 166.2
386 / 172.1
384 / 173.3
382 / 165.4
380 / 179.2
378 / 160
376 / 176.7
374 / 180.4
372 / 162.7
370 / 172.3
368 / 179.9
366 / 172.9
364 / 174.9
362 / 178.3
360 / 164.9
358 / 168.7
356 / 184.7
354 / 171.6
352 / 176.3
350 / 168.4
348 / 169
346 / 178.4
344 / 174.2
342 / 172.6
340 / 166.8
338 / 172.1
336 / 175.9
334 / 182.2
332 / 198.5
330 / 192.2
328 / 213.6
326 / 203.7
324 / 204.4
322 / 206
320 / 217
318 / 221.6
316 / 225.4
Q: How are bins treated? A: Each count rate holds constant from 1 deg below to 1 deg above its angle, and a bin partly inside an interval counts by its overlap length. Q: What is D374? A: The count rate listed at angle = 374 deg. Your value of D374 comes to 180.4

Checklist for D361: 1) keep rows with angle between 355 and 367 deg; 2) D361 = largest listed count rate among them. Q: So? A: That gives 184.7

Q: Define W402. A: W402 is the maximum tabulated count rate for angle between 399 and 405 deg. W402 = 177.8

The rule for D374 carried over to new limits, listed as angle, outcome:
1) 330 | 192.2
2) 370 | 172.3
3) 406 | 173.9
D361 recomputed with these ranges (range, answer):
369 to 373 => 172.3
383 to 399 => 177.6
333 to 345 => 182.2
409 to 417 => 173.5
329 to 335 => 198.5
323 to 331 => 213.6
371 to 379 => 180.4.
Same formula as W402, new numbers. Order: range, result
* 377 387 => 179.2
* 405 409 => 173.9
